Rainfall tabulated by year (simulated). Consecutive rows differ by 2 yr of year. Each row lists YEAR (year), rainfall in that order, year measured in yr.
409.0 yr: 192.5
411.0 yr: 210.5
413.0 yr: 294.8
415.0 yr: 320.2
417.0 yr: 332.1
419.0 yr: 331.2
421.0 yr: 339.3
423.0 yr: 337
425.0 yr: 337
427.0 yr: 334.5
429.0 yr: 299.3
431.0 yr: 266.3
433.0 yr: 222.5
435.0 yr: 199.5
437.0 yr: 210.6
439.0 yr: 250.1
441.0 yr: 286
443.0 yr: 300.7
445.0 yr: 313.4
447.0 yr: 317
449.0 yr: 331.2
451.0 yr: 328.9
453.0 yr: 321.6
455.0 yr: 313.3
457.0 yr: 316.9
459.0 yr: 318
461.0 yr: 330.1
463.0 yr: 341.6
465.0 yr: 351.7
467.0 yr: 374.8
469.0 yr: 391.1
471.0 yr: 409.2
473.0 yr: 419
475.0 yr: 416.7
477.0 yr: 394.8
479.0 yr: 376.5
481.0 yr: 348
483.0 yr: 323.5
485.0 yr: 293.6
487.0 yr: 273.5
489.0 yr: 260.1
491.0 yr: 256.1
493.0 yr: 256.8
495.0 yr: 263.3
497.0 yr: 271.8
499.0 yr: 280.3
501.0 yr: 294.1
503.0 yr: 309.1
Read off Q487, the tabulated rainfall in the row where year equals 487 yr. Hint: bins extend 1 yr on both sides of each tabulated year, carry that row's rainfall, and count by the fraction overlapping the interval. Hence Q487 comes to 273.5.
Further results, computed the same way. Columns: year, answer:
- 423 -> 337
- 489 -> 260.1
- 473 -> 419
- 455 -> 313.3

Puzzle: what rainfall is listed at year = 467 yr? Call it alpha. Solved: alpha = 374.8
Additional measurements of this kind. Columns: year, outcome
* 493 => 256.8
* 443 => 300.7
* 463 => 341.6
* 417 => 332.1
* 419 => 331.2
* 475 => 416.7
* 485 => 293.6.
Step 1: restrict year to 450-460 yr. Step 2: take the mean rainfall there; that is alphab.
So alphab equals 320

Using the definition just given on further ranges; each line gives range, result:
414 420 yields 328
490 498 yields 262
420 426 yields 338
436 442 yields 249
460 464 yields 336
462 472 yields 374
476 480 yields 386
